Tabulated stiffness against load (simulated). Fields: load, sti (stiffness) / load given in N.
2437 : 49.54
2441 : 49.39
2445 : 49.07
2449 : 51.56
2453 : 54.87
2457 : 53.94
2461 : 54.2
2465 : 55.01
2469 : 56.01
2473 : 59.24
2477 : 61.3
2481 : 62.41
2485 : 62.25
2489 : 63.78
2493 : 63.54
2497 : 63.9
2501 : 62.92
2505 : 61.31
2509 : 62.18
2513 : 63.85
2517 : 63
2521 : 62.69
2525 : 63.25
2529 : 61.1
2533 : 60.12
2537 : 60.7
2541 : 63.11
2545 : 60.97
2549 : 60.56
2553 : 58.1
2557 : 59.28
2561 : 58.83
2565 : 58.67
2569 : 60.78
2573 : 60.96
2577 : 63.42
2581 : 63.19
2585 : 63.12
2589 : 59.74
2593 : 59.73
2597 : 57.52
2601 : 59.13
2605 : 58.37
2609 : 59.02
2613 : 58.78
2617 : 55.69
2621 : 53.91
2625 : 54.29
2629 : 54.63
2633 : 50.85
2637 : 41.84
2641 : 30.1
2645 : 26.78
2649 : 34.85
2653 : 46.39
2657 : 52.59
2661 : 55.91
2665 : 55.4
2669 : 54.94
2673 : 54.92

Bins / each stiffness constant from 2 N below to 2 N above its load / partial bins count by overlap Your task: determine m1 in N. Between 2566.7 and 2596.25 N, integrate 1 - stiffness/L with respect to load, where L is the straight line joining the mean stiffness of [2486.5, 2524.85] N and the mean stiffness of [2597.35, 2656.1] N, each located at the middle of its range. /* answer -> -3.80 N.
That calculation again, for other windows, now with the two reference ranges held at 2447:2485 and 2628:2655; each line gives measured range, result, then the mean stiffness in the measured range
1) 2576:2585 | -3.37 N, 63.3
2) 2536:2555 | -4.38 N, 60.7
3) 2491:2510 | -3.28 N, 62.8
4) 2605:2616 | -3.90 N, 58.5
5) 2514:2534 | -4.24 N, 62.2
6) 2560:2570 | -2.50 N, 59.4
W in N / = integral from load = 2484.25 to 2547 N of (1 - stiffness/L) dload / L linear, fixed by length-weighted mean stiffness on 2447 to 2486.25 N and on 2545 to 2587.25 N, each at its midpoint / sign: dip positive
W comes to -3.9 N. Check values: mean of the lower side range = 57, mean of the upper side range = 60.7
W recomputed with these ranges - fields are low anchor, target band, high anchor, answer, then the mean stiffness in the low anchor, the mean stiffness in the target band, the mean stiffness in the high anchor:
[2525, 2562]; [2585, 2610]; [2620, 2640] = -2.5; 60.5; 59.3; 49.9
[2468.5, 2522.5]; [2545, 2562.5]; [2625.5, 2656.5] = -1.7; 62.2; 59.4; 42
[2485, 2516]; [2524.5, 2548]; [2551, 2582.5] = 0.1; 63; 61.4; 60.4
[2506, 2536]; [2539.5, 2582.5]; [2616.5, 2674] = -2.3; 62.2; 60.7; 47.9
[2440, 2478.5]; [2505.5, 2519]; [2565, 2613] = -1.4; 54.5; 62.8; 60.3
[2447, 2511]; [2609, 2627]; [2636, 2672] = -3.1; 59.3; 56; 44.7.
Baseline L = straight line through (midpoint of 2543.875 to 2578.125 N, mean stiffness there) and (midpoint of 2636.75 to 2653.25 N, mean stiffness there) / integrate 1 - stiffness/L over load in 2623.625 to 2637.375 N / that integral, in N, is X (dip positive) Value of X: -4.4 N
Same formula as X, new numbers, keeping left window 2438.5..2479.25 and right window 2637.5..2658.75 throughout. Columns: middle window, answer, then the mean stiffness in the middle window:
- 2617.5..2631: -4.7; 54.4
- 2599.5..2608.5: -3.6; 58.8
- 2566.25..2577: -3.9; 61.2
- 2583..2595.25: -5.0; 60.8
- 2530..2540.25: -2.8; 60.8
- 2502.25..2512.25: -2.3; 62.1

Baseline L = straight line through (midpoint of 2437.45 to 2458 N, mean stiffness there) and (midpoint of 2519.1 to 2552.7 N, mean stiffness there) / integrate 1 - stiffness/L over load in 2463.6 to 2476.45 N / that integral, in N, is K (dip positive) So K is -0.79 N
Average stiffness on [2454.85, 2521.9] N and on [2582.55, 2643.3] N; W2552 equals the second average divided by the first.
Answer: 0.90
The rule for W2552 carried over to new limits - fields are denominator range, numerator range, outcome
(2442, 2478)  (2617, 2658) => 0.82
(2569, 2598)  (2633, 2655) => 0.61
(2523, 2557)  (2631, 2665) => 0.71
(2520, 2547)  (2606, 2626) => 0.92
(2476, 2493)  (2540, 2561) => 0.96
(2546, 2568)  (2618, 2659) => 0.76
